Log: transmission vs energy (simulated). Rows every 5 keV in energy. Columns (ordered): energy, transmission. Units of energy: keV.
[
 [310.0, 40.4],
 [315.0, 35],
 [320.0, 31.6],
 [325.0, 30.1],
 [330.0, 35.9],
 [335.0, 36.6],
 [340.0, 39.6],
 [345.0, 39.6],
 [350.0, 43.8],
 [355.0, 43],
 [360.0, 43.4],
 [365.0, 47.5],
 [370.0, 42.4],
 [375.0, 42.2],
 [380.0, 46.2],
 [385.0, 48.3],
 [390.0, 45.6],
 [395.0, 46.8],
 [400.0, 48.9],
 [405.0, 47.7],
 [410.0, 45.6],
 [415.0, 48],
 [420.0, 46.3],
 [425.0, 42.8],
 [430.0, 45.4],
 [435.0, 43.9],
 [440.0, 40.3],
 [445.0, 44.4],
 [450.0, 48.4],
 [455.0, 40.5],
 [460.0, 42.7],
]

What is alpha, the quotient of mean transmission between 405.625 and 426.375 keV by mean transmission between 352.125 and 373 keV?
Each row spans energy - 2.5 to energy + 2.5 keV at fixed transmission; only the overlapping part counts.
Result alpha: 1.0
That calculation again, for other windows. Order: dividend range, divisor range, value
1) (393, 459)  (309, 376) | 1.15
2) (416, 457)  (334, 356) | 1.09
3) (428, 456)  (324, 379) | 1.08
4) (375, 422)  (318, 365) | 1.21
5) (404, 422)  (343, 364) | 1.09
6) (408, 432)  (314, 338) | 1.35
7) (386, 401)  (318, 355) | 1.26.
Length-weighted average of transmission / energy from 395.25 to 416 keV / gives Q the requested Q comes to 47.4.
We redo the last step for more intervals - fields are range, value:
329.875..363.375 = 40.8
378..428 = 46.6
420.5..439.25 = 43.9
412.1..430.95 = 45.6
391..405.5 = 47.6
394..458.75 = 45.2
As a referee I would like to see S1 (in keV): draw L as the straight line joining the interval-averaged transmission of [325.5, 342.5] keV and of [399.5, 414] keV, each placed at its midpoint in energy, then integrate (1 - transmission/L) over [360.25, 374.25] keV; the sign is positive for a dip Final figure -1.0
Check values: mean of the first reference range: 36.5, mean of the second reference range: 47.3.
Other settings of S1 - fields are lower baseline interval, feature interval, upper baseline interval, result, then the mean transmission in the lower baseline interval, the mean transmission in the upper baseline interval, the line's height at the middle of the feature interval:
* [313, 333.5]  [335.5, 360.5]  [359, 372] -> -0.9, 33.3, 44.6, 39.9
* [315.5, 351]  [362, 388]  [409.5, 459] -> -3.7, 36.3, 44.5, 39.7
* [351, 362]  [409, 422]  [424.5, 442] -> -1.1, 43.3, 43.2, 43.2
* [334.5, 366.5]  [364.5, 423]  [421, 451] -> -4.2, 42.1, 44.1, 43.1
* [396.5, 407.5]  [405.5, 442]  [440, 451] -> 1.3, 48.2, 44.7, 46.5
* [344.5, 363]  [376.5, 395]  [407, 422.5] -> -0.7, 42.9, 46.7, 44.9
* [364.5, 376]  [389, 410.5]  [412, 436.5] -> -1.2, 43.7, 45.3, 44.6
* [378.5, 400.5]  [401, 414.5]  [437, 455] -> -0.3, 47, 43.8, 46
